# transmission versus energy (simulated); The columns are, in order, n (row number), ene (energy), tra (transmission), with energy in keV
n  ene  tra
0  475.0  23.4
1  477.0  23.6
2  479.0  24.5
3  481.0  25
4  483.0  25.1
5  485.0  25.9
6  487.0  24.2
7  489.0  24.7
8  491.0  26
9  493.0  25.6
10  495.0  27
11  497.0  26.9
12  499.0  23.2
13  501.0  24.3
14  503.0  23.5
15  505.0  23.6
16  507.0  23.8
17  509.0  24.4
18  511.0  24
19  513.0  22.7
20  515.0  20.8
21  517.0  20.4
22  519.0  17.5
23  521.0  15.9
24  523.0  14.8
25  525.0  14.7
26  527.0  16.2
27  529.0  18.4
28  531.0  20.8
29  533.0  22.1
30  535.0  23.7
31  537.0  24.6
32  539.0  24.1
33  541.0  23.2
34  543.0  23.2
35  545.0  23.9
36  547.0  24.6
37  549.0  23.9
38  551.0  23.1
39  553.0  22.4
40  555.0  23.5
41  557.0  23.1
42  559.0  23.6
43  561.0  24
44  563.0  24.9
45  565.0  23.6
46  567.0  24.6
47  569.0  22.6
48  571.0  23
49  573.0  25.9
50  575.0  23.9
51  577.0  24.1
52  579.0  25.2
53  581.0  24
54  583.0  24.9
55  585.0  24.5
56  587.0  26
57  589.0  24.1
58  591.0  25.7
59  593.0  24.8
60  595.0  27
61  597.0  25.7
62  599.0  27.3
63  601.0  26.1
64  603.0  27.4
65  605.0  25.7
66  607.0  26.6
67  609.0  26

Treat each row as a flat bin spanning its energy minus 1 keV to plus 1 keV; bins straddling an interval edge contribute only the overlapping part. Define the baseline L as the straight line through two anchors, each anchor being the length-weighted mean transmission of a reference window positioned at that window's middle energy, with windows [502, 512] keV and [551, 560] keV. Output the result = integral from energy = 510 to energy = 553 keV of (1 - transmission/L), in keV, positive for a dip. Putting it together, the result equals 4.4 keV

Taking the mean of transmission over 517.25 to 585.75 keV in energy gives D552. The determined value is 22.4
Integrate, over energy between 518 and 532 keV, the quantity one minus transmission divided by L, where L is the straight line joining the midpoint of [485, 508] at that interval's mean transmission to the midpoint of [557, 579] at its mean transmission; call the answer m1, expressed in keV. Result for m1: 4.35 keV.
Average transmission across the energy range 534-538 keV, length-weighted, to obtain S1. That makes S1 24.1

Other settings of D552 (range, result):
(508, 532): 19.2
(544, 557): 23.5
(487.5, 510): 24.8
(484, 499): 25.6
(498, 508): 23.7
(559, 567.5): 24.2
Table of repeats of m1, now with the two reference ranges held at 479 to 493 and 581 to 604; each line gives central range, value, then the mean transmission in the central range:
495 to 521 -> 2.51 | 22.8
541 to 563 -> 1.65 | 23.6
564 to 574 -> 0.64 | 23.9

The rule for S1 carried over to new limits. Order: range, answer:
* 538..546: 23.6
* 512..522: 19.5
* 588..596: 25.4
